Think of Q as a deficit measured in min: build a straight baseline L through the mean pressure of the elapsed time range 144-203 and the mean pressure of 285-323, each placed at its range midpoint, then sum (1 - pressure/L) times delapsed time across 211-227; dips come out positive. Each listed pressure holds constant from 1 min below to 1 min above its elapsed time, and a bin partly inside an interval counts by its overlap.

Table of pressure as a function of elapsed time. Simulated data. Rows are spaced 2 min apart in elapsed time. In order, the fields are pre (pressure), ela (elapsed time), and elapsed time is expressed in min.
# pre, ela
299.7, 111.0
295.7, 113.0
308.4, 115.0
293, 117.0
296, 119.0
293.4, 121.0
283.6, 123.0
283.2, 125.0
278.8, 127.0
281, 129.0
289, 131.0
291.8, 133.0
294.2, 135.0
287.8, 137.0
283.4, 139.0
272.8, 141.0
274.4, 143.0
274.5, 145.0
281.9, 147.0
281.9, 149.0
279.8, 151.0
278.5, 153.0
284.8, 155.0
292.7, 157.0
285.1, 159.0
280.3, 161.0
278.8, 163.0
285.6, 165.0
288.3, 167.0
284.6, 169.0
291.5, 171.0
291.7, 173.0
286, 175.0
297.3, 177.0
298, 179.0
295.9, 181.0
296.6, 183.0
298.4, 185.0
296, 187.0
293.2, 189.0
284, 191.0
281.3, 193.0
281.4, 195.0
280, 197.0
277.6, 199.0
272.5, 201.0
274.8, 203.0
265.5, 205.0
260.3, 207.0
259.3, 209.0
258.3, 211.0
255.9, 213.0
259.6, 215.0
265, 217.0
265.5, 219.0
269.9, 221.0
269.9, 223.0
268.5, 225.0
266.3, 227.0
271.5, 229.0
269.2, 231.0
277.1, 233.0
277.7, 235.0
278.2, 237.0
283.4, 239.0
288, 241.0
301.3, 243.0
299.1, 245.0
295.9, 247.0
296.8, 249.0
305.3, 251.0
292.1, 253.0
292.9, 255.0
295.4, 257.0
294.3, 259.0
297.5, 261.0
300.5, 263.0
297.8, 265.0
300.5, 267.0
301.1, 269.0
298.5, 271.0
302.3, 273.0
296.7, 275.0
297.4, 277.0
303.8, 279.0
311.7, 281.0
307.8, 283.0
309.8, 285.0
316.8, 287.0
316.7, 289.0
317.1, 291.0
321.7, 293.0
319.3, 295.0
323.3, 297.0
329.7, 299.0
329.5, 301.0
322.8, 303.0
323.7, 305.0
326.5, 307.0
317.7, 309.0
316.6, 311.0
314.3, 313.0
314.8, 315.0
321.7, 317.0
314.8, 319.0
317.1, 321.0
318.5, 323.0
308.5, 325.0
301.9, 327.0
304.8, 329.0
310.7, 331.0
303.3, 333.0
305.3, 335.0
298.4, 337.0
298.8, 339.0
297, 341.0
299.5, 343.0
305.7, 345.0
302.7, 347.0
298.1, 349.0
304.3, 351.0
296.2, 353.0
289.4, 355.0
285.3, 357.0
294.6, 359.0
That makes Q 1.8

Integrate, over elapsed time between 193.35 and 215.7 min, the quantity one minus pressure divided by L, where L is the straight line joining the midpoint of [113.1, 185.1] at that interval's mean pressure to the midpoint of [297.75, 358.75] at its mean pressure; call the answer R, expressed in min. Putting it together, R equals 2.0 min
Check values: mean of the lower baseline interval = 287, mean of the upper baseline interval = 309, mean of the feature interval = 268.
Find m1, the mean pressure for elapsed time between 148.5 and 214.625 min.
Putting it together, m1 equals 282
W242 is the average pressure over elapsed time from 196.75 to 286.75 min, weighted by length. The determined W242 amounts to 285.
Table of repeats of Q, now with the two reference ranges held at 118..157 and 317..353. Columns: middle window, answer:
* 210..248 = 2.5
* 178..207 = 0.5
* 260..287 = -0.3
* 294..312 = -1.3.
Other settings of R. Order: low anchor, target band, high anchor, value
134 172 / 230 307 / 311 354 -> -1.1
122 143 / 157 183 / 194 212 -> -1.2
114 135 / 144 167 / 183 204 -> 0.4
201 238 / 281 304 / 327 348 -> -2.4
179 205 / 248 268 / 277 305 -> 0.6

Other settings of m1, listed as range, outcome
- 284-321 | 320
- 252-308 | 309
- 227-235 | 272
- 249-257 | 297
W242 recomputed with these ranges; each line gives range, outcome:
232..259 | 291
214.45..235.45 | 269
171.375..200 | 290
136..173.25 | 283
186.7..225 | 272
